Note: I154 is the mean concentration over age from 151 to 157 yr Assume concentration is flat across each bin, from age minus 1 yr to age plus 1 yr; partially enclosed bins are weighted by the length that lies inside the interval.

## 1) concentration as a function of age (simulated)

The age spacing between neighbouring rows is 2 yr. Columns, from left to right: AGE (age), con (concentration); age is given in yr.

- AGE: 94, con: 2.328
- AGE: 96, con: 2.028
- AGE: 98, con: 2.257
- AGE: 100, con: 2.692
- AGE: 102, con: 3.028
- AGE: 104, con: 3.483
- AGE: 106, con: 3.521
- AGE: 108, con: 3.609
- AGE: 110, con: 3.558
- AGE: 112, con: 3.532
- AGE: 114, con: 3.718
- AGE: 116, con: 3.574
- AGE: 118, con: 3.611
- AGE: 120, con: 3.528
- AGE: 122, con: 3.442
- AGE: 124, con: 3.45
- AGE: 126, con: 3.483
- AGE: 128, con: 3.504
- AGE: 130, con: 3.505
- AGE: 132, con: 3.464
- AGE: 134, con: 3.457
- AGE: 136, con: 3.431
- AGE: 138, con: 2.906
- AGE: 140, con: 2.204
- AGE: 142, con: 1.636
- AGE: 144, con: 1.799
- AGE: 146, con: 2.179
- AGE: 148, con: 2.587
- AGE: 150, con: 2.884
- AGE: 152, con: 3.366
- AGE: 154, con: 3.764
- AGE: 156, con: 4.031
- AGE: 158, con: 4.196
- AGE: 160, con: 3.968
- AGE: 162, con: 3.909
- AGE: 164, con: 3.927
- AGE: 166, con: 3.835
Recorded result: 3.72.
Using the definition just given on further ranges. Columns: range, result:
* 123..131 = 3.49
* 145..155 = 2.96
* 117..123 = 3.53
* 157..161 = 4.08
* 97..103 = 2.66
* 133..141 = 3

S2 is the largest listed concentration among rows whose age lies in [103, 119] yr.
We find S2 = 3.718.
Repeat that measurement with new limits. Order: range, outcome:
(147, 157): 4.031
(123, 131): 3.505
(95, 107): 3.521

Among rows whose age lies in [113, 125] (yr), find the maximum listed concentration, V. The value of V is 3.718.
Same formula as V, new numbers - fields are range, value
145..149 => 2.587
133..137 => 3.457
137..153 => 3.366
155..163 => 4.196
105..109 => 3.609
